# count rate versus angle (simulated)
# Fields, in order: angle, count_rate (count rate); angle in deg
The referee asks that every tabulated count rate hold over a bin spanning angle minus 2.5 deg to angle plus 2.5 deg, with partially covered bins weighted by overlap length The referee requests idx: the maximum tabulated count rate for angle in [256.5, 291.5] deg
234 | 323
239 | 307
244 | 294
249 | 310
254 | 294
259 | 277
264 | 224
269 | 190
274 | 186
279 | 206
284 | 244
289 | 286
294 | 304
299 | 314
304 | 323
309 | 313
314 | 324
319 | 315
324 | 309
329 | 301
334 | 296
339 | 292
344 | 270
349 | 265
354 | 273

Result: 286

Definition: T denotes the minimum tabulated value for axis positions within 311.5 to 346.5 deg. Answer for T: 270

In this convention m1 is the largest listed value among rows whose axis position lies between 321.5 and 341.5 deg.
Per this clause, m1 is 309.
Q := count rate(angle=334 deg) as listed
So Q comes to 296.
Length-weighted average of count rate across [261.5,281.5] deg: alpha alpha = 202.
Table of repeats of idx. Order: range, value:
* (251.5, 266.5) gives 294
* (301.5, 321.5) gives 324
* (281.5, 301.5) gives 314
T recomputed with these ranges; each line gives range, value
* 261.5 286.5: 186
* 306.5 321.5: 313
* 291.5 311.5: 304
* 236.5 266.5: 224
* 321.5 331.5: 301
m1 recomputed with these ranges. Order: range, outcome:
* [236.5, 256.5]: 310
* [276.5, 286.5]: 244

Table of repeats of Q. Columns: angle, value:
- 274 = 186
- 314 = 324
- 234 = 323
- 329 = 301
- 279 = 206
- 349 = 265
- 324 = 309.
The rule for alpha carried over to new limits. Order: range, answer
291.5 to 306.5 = 314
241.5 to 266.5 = 280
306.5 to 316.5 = 318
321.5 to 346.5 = 294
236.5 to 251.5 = 304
